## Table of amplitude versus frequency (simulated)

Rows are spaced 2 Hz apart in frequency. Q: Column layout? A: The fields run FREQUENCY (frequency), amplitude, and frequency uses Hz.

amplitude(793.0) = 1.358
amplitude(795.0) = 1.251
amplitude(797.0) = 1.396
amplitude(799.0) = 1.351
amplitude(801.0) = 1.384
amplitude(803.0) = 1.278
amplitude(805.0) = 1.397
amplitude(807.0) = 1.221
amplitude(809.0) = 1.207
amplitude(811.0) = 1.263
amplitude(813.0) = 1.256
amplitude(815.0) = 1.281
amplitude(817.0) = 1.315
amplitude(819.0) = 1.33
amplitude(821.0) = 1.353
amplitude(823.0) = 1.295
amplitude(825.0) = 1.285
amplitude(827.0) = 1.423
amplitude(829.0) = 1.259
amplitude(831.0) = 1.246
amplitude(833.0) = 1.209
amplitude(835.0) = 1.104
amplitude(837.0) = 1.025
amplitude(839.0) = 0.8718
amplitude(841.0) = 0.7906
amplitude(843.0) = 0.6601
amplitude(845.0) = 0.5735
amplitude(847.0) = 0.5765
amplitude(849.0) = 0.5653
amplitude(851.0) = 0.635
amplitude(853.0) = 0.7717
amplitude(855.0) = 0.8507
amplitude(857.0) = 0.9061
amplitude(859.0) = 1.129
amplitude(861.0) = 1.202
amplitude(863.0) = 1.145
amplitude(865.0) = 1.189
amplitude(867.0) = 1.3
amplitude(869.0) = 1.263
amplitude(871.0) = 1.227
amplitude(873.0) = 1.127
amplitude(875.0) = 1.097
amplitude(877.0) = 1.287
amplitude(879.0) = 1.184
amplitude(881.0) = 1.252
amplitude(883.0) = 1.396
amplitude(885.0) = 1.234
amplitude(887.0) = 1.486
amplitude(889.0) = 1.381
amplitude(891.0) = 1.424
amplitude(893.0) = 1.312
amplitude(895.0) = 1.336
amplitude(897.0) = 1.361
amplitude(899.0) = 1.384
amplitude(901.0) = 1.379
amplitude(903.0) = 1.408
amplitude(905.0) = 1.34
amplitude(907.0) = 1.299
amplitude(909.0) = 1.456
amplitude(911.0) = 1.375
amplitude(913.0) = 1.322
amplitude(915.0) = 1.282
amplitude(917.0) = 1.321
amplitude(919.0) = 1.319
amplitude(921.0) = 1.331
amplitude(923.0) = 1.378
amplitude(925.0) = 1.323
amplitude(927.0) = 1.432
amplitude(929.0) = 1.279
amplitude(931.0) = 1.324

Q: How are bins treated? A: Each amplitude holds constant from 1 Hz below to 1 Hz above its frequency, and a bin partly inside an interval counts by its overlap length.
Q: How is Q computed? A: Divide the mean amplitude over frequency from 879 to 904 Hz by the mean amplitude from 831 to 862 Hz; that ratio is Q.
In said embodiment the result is 1.56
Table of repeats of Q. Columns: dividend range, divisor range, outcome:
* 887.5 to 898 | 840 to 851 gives 2.16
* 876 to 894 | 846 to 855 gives 2.01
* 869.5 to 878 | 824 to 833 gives 0.92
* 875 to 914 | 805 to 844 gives 1.13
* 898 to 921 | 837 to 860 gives 1.76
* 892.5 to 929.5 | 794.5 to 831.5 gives 1.03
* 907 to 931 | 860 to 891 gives 1.07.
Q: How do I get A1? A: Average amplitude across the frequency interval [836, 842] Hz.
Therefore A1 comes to 0.896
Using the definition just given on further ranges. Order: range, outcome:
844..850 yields 0.572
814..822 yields 1.32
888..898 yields 1.36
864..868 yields 1.24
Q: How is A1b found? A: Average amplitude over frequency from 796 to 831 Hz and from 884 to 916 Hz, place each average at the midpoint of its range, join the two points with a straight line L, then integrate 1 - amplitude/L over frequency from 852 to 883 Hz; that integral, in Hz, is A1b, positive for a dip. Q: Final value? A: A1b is 4.7 Hz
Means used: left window 1.31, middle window 1.14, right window 1.36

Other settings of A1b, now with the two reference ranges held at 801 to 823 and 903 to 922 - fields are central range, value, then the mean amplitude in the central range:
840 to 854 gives 7.0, 0.653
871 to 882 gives 1.1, 1.19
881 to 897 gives -0.3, 1.36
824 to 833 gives 0.1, 1.29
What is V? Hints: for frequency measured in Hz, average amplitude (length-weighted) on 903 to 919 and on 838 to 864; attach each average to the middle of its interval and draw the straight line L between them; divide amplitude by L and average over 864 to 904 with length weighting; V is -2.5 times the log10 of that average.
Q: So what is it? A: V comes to -0.177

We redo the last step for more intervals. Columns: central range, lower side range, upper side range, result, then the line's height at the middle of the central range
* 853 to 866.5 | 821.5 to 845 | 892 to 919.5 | 0.13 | 1.18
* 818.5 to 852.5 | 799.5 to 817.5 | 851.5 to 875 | 0.20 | 1.19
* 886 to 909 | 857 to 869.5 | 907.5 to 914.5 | -0.05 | 1.32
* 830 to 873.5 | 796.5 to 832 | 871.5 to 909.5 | 0.33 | 1.31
